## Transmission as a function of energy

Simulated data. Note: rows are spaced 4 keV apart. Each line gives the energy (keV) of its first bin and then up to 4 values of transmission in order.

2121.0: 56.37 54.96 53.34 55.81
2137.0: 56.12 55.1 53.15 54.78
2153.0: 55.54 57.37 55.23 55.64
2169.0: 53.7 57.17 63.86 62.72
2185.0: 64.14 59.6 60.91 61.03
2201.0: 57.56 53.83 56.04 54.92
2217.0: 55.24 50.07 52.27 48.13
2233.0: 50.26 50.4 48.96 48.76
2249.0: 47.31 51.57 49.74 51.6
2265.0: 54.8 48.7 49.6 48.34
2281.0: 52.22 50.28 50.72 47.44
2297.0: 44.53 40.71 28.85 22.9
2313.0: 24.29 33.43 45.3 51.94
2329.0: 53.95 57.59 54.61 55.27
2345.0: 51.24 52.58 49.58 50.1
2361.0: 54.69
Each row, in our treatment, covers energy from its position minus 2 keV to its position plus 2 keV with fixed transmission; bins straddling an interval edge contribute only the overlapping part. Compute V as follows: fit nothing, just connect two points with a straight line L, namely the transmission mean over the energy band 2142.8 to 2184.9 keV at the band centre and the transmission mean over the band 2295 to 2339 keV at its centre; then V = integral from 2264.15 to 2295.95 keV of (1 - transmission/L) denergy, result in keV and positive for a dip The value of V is -3.2 keV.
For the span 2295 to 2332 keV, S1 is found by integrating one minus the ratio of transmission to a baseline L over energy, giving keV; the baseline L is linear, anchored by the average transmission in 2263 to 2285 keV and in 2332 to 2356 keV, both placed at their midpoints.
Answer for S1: 9.4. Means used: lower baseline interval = 50.7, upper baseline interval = 53.2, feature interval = 39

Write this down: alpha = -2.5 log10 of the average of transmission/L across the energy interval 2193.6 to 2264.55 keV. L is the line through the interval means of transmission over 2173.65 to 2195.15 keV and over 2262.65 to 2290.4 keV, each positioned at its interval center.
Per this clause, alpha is 0.081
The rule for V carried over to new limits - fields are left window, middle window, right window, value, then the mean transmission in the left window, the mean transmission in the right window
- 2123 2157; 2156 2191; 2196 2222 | -2.29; 55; 55.5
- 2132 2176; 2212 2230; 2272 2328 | -0.98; 55.6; 42.3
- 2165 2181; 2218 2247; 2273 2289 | 2.11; 58.5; 50.2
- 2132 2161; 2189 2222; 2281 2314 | -4.81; 55.4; 40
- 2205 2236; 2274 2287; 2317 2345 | 0.44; 52.4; 51.6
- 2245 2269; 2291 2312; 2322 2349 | 6.43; 50.6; 53.7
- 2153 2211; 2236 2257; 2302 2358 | 1.25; 58.4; 44.9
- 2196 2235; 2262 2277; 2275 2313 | -1.68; 53.8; 41.9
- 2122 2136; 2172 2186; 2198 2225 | -1.89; 54.9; 54.7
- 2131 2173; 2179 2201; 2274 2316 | -4.17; 55.3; 41.1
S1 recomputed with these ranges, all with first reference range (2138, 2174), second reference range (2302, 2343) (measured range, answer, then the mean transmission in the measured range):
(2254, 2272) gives -1.5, 51.1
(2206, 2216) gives -0.8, 55.3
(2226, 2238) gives 0.0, 49.8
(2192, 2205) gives -1.7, 58.8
